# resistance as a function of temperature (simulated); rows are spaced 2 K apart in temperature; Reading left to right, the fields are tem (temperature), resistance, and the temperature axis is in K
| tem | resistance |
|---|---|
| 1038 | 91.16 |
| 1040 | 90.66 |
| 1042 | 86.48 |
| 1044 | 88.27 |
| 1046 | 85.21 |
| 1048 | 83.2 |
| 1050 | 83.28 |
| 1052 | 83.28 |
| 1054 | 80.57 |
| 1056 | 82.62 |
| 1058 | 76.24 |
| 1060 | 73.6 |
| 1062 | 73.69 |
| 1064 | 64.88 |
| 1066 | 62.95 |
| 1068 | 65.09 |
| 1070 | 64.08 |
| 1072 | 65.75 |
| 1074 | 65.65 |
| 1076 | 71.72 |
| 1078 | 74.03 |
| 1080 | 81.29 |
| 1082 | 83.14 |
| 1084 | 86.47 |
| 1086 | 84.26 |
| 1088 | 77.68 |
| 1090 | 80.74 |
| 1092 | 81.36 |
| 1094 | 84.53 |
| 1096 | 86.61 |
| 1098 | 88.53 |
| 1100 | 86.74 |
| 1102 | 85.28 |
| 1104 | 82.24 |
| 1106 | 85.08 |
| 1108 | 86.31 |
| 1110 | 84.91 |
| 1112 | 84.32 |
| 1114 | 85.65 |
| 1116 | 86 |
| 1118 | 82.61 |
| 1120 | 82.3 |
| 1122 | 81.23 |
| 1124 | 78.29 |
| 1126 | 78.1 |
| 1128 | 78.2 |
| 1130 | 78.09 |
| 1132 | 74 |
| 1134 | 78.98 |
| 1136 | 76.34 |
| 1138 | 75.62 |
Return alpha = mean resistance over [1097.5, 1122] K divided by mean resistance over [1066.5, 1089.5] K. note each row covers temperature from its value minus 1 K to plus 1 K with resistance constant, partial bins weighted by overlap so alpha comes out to 1.1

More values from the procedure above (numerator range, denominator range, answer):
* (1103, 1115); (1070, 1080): 1.21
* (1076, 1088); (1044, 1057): 0.97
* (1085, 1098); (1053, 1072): 1.17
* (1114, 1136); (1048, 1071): 1.08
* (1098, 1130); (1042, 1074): 1.10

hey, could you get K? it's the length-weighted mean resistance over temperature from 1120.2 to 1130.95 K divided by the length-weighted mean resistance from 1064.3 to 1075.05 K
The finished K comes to 1.22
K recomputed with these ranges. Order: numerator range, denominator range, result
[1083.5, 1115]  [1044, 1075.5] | 1.13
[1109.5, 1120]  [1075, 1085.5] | 1.06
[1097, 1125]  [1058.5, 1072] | 1.25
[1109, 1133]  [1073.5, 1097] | 1.01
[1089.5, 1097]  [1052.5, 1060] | 1.05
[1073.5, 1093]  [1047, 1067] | 1.03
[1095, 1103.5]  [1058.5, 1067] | 1.25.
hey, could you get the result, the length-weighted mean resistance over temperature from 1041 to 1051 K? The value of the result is 85.3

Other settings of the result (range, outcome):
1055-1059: 79.4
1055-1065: 74.2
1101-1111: 84.8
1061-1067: 67.2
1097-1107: 85.6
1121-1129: 79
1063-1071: 64.2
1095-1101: 87.3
